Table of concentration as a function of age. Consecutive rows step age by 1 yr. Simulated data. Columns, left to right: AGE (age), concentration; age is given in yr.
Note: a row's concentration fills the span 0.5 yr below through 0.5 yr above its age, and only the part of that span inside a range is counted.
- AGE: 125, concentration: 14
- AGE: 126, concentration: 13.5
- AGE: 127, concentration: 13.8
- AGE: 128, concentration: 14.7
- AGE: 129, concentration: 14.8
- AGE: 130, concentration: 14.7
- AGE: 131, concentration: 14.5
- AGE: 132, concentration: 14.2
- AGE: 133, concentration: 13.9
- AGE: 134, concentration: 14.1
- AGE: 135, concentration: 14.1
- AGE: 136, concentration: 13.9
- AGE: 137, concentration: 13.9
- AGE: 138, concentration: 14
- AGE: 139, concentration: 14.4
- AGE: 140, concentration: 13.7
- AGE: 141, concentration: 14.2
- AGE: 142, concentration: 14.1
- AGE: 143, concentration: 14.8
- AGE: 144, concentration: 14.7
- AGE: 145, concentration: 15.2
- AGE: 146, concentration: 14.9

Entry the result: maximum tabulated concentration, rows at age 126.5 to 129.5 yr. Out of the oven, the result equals 14.8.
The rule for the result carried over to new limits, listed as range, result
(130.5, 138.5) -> 14.5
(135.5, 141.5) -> 14.4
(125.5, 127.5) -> 13.8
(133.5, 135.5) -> 14.1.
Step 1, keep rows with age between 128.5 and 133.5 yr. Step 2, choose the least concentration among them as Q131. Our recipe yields 13.9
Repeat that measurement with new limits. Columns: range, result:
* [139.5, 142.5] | 13.7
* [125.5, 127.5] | 13.5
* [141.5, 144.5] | 14.1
